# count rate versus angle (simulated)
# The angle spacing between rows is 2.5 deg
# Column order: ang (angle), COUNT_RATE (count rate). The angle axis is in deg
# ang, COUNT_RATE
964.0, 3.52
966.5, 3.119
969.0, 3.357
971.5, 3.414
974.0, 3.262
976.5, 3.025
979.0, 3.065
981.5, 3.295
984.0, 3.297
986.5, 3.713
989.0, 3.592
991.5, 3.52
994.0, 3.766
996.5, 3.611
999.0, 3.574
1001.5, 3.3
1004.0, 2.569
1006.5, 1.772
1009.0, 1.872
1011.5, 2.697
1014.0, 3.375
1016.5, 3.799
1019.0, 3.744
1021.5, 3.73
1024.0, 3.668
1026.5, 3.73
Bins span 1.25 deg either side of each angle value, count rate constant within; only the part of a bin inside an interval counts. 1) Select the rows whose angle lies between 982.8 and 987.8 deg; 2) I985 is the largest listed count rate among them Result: 3.713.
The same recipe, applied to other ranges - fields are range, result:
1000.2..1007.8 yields 3.3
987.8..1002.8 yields 3.766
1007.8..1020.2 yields 3.799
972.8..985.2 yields 3.297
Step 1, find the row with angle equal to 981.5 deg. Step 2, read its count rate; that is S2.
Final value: 3.295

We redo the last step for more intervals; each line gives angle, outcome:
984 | 3.297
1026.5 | 3.73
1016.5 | 3.799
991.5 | 3.52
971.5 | 3.414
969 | 3.357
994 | 3.766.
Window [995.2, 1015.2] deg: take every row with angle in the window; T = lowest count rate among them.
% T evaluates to 1.772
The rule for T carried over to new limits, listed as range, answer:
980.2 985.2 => 3.295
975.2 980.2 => 3.025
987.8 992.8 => 3.52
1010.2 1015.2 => 2.697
